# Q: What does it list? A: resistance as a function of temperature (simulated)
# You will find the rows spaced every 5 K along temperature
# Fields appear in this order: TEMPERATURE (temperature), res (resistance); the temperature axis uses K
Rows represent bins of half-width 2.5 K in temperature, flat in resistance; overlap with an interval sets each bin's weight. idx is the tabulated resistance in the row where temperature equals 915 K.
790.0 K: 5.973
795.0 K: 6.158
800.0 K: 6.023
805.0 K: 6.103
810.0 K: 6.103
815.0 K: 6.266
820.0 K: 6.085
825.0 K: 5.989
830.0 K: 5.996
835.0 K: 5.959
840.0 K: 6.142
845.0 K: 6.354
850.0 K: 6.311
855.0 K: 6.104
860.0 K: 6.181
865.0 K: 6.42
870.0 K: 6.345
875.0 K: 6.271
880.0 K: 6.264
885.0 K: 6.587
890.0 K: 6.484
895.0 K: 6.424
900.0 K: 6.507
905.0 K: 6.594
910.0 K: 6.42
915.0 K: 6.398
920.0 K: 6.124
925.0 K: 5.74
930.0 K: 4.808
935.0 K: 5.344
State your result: 6.398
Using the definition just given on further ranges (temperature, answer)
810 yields 6.103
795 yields 6.158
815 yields 6.266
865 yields 6.42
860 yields 6.181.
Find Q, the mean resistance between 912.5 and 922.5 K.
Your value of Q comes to 6.26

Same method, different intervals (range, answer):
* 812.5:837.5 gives 6.06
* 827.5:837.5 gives 5.98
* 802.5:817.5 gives 6.16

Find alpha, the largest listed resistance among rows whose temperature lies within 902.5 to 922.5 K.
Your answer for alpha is 6.594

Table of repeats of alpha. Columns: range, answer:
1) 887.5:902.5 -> 6.507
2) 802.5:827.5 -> 6.266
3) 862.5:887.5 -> 6.587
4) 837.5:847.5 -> 6.354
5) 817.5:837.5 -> 6.085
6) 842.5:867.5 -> 6.42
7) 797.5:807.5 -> 6.103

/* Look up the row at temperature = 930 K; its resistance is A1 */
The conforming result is 4.808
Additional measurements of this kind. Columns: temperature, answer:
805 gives 6.103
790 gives 5.973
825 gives 5.989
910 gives 6.42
